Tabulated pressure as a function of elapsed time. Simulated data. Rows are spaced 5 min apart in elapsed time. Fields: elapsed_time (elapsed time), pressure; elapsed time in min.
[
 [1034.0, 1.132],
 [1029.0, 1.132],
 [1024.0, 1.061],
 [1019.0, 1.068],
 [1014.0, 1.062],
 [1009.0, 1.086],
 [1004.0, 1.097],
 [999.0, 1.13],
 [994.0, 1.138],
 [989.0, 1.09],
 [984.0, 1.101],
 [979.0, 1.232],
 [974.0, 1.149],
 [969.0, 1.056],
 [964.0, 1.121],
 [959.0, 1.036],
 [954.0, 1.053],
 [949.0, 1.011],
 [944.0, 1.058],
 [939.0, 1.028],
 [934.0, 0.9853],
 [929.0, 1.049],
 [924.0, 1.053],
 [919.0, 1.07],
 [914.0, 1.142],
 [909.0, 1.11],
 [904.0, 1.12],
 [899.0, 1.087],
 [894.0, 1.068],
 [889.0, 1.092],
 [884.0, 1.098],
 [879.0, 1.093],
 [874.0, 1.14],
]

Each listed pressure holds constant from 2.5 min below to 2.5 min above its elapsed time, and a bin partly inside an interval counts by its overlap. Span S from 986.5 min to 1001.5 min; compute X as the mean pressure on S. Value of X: 1.12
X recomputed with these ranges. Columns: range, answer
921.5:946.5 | 1.03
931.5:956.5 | 1.03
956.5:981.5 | 1.12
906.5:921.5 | 1.11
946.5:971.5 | 1.06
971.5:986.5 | 1.16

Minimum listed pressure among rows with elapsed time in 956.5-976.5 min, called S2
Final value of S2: 1.036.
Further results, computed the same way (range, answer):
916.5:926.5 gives 1.053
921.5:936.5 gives 0.9853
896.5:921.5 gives 1.07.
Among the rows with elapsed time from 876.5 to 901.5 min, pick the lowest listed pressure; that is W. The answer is 1.068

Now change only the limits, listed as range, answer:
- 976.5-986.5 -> 1.101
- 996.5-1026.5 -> 1.061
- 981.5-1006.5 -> 1.09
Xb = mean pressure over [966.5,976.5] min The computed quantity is 1.1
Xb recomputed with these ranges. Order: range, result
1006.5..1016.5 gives 1.07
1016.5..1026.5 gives 1.06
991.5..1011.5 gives 1.11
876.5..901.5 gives 1.09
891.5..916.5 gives 1.11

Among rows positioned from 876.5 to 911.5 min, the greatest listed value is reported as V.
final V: 1.12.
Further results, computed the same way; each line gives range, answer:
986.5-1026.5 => 1.138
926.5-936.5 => 1.049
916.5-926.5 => 1.07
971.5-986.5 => 1.232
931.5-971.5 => 1.121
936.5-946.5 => 1.058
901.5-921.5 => 1.142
